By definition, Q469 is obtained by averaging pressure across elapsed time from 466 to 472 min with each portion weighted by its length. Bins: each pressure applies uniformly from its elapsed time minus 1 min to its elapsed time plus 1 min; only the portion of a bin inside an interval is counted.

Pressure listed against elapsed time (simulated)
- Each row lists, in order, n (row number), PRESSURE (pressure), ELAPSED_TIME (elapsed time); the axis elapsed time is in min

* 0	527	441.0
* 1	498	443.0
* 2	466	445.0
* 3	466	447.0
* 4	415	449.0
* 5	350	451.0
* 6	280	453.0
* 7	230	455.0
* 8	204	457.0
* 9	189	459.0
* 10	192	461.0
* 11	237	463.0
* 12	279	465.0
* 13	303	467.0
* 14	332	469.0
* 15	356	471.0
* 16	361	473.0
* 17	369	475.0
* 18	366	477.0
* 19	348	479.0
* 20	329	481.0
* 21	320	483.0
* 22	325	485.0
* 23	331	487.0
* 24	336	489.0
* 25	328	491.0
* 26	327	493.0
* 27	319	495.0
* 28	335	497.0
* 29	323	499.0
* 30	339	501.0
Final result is 330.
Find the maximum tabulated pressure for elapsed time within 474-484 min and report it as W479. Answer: 369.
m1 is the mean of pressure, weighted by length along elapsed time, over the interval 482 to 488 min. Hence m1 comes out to 325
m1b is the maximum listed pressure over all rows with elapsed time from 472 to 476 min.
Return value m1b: 369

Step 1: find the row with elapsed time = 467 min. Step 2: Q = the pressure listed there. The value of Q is 303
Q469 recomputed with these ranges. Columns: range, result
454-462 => 204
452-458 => 238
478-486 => 330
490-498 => 327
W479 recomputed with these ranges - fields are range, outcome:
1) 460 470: 332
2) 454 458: 230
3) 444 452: 466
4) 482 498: 336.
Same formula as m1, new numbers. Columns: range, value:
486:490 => 334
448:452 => 382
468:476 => 354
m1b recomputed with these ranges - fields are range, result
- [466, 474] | 361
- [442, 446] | 498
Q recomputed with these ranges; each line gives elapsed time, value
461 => 192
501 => 339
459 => 189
